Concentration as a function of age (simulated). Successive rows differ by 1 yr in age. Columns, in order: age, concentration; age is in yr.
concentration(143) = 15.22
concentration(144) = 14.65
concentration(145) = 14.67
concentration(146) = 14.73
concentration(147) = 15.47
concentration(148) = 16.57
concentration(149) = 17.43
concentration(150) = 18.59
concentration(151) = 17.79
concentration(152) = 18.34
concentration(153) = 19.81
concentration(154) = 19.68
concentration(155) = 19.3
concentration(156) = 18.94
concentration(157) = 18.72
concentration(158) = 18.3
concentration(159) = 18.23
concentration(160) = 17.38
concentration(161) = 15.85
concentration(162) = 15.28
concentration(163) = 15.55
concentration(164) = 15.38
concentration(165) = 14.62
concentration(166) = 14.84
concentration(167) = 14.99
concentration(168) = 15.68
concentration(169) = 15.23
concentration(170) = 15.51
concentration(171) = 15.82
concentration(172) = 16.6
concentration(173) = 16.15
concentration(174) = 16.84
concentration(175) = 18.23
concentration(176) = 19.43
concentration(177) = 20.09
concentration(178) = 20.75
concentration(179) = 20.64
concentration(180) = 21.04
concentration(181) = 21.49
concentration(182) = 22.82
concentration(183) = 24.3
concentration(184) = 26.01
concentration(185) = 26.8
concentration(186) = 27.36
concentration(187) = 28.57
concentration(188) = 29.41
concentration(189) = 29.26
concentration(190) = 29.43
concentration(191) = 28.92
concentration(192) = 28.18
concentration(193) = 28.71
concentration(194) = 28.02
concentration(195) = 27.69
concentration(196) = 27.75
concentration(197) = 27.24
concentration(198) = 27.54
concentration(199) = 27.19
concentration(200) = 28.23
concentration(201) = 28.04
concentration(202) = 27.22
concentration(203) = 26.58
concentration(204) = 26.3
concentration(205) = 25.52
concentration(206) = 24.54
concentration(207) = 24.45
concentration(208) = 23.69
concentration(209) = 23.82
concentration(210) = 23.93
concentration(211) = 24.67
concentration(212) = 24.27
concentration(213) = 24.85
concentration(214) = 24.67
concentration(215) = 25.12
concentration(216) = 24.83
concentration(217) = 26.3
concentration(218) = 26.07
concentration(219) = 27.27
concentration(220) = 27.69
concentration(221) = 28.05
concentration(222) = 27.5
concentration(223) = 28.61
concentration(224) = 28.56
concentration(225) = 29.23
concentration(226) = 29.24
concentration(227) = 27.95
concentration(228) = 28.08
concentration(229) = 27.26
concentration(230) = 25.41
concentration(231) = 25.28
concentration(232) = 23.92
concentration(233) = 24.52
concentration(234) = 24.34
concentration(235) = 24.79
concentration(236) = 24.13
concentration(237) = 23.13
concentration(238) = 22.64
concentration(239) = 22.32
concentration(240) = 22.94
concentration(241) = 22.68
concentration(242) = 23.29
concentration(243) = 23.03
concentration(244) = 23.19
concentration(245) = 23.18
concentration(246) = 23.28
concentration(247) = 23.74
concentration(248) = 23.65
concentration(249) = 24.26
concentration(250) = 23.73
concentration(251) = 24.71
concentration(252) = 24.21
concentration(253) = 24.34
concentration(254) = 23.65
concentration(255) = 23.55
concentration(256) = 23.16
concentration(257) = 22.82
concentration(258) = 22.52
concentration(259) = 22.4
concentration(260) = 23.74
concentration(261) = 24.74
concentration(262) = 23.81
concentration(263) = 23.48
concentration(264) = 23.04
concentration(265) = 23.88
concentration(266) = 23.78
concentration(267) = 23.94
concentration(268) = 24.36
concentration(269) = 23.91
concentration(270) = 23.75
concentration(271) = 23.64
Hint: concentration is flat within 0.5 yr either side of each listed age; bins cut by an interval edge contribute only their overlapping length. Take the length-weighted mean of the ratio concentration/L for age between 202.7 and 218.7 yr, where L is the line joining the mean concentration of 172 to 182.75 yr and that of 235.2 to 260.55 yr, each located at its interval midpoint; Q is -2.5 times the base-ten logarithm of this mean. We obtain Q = -0.17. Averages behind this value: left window 19.7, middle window 25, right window 23.4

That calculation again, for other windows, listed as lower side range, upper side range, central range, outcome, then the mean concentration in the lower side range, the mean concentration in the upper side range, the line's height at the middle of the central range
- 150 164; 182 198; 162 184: 0.25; 17.9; 27.7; 22.6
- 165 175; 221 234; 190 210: -0.24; 15.8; 27.1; 21.7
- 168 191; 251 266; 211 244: -0.12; 21.9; 23.6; 22.9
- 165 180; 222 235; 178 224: -0.19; 17.2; 26.8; 22.1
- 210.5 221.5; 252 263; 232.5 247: 0.05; 25.8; 23.5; 24.5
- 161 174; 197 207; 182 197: -0.22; 15.5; 26.7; 22.7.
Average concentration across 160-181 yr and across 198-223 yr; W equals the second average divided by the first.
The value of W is 1.52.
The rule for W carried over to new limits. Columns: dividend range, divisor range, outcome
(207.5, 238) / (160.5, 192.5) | 1.25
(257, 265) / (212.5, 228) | 0.86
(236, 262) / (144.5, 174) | 1.40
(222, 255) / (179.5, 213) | 0.94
